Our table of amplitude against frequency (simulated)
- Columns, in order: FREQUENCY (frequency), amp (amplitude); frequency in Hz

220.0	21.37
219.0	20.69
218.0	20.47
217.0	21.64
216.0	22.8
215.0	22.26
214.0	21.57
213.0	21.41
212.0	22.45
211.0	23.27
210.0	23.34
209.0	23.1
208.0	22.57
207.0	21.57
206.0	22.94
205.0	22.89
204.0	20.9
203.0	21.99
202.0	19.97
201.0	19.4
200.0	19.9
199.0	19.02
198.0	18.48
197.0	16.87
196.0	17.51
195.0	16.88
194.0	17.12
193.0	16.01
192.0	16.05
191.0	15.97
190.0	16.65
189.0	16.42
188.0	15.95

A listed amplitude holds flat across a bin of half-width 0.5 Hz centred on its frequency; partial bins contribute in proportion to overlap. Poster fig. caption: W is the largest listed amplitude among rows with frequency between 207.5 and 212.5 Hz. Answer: 23.34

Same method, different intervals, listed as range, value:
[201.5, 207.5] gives 22.94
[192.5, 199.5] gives 19.02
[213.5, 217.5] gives 22.8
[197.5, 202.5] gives 19.97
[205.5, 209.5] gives 23.1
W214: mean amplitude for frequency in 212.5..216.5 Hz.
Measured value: 22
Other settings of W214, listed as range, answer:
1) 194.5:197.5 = 17.1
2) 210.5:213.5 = 22.4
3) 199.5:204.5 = 20.4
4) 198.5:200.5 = 19.5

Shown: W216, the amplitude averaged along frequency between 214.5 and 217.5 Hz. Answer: 22.2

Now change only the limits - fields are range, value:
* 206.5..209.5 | 22.4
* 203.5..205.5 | 21.9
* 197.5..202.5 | 19.4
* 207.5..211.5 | 23.1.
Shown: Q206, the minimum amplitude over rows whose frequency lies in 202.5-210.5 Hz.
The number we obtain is 20.9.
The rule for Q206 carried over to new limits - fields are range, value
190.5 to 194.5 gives 15.97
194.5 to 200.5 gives 16.87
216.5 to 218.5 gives 20.47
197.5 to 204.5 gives 18.48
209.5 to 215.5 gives 21.41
